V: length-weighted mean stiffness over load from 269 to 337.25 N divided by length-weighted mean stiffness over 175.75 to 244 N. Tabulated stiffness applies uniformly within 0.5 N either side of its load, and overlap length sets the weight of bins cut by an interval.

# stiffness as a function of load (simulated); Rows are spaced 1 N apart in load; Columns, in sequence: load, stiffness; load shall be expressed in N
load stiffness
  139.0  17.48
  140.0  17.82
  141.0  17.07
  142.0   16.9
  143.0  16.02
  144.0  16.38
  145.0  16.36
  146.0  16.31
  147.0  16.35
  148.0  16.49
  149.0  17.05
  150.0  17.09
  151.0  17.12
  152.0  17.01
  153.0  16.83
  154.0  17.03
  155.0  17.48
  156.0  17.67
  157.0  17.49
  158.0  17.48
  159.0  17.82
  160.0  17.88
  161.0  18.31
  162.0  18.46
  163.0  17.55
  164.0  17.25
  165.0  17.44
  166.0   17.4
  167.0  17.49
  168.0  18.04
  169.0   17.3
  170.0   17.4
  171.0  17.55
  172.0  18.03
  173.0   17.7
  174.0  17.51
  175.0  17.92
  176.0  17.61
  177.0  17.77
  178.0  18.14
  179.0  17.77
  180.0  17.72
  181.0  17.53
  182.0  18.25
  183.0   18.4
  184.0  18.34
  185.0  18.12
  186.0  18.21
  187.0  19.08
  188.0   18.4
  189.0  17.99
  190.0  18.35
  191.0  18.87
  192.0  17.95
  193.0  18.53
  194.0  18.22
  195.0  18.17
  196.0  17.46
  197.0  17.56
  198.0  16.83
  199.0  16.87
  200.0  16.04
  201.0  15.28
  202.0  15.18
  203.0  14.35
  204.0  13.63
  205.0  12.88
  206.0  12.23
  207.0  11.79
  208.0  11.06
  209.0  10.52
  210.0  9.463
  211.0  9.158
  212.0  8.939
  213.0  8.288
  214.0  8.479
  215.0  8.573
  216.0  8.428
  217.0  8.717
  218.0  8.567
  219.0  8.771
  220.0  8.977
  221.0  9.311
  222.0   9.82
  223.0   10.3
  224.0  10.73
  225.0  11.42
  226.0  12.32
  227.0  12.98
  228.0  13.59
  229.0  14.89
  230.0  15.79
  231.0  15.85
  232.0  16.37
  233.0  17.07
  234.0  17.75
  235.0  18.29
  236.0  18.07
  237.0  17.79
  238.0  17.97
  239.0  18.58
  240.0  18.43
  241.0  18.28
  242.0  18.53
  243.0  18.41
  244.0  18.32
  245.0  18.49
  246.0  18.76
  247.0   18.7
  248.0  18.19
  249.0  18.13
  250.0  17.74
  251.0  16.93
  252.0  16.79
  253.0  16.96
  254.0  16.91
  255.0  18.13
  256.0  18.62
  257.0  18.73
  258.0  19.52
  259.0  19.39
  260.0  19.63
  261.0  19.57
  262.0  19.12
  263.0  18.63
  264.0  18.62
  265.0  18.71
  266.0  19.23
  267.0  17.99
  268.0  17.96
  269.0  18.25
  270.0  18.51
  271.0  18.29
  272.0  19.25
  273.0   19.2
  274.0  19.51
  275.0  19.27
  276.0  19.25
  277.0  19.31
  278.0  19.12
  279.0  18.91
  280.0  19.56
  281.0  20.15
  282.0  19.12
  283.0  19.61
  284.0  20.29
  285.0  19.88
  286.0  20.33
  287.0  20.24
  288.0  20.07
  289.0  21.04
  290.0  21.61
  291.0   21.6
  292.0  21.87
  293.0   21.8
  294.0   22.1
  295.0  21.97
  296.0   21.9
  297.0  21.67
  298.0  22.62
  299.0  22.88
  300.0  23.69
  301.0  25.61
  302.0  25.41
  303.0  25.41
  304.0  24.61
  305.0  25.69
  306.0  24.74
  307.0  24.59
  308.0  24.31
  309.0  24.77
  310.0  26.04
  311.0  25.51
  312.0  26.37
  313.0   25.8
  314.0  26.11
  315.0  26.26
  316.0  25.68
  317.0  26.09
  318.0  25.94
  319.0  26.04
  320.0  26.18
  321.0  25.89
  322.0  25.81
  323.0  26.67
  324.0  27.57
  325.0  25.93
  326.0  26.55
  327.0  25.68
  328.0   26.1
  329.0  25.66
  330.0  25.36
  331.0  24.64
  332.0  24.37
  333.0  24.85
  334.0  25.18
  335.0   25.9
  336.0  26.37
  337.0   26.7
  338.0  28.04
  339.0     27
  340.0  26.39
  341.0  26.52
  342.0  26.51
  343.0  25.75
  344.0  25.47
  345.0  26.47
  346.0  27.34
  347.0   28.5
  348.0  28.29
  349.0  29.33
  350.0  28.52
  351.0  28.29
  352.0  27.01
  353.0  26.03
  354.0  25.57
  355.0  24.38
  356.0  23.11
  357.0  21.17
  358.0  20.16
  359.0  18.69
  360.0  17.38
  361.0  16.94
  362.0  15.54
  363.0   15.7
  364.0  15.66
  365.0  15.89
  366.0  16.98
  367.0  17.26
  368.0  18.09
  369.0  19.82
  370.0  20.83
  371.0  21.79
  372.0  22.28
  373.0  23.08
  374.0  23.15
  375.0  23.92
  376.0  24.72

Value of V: 1.56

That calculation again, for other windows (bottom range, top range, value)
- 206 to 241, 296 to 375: 1.92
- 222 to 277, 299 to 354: 1.49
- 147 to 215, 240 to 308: 1.23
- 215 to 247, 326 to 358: 1.79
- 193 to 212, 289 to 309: 1.64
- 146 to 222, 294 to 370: 1.55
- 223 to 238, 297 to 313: 1.64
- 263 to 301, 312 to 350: 1.30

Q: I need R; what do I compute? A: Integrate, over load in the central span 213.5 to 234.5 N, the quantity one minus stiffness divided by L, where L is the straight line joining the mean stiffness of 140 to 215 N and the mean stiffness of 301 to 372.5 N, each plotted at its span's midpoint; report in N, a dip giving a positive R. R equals 7.8 N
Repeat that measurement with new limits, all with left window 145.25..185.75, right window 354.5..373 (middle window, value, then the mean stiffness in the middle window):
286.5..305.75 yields -4.34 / 22.8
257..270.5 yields -0.40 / 18.9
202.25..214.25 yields 4.59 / 11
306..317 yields -4.03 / 25.5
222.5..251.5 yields 2.57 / 16.5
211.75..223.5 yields 5.91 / 8.93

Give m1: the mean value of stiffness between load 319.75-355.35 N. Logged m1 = 26.4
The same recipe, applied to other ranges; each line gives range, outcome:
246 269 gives 18.4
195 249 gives 14.1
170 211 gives 16.5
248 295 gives 19.3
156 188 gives 17.8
